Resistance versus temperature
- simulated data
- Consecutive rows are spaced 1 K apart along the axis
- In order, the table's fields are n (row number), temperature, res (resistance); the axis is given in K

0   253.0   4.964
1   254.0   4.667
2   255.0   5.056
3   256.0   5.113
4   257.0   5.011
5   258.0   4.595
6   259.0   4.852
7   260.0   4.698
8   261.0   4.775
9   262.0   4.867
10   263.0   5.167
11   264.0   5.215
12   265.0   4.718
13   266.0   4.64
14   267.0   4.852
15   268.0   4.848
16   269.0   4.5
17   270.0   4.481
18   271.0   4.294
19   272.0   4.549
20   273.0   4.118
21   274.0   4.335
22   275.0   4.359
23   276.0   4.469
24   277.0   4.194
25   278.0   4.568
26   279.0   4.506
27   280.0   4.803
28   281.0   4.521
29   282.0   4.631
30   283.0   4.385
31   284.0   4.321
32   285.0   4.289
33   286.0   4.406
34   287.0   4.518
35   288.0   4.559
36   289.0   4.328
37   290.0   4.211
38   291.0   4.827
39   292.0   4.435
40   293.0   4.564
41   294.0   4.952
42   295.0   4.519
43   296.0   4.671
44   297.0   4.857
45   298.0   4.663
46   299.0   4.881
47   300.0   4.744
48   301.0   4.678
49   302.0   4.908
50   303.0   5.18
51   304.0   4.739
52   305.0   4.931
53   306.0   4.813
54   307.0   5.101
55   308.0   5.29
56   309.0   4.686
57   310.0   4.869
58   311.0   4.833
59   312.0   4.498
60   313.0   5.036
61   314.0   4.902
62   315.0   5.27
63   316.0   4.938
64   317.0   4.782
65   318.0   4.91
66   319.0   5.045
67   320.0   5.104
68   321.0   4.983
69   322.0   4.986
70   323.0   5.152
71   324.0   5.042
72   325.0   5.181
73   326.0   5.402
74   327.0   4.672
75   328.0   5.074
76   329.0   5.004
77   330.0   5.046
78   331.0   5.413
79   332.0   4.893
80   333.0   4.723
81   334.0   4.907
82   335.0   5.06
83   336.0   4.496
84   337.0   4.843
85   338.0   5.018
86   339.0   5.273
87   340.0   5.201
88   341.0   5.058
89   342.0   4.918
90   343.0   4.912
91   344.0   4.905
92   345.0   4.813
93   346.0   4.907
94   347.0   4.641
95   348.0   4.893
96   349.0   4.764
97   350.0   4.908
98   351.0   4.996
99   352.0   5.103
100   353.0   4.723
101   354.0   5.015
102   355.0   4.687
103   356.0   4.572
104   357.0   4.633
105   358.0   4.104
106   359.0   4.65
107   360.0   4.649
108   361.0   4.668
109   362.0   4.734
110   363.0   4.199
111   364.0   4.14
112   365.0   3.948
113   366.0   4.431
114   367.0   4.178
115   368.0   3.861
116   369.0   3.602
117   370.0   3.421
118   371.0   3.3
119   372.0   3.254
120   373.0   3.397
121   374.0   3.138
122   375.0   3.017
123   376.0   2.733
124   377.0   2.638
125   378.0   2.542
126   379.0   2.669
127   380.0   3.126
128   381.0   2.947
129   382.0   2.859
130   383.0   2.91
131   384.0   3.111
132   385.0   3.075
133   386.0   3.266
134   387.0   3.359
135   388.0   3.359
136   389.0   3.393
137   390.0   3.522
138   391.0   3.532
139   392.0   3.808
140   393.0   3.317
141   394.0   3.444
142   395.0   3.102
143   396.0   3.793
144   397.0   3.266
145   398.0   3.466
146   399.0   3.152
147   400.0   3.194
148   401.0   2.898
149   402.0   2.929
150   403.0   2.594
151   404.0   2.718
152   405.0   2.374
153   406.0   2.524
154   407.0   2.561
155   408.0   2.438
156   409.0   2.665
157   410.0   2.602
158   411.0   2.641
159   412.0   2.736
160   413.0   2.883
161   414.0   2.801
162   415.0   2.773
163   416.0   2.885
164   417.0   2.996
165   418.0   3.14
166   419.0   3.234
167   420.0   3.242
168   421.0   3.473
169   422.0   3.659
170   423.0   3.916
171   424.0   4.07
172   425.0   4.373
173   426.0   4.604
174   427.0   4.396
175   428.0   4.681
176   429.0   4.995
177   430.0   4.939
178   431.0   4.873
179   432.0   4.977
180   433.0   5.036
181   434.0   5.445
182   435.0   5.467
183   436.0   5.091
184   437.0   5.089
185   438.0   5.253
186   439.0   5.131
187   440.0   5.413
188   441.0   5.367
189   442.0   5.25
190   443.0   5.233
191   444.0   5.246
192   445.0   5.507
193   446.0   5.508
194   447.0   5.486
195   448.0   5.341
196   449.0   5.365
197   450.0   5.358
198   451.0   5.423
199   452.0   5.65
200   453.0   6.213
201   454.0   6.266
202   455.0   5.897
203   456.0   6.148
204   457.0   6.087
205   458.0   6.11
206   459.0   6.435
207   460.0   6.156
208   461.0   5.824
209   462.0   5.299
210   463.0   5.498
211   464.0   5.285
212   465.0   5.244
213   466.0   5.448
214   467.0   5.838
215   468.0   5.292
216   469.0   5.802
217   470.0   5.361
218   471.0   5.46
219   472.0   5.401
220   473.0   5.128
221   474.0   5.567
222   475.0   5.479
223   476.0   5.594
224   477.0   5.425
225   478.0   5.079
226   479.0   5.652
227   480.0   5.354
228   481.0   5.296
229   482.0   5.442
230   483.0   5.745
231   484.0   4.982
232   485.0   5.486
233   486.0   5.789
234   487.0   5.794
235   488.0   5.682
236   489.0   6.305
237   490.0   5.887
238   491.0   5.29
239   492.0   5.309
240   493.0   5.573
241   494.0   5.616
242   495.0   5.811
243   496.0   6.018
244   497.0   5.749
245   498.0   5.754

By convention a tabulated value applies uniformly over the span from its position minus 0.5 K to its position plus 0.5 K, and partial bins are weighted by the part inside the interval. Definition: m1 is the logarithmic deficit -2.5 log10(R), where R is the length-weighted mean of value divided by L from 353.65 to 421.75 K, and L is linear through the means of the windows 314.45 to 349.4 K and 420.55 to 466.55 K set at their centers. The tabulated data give 0.457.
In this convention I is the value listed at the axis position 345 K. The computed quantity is 4.813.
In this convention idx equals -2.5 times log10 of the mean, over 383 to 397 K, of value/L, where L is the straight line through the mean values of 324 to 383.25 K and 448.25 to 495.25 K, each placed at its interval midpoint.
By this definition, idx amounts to 0.37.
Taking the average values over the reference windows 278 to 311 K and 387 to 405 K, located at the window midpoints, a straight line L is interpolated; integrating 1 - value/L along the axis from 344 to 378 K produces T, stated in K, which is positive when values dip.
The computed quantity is -3.9 K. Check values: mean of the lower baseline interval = 4.68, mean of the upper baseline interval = 3.24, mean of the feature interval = 4.19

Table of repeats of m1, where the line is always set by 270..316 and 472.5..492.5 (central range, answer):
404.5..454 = 0.22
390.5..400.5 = 0.44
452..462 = -0.13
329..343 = -0.03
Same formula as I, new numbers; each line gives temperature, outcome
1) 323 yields 5.152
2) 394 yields 3.444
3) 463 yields 5.498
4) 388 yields 3.359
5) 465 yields 5.244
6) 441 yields 5.367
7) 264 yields 5.215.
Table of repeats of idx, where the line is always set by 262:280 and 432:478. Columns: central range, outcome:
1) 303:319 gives -0.03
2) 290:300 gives 0.01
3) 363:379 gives 0.43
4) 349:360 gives 0.06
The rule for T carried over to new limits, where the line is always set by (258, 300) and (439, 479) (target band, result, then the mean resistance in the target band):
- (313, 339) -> -0.8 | 5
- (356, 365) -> 1.1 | 4.45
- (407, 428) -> 8.1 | 3.29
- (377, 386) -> 3.9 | 2.91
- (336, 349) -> 0.0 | 4.92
